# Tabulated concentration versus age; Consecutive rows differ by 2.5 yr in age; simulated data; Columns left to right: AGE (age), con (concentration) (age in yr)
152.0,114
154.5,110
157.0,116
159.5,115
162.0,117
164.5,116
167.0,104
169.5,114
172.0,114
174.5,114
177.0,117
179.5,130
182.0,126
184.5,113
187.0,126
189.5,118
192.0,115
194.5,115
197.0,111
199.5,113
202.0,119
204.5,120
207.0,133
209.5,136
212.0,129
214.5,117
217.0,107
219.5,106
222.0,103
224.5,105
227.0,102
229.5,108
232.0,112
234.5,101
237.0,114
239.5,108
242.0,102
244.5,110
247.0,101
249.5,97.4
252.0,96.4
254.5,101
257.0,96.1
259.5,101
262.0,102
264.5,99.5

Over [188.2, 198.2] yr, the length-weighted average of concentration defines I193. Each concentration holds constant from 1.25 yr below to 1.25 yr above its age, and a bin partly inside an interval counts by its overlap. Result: 115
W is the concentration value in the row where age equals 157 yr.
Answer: 116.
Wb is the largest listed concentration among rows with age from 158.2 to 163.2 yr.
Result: 117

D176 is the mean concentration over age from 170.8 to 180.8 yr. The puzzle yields 119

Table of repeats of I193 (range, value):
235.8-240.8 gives 111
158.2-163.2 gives 116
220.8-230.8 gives 105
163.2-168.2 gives 110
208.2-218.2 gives 122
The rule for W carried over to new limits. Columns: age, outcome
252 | 96.4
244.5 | 110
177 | 117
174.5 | 114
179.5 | 130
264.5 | 99.5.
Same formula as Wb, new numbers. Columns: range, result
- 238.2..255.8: 110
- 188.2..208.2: 133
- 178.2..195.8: 130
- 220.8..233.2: 112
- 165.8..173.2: 114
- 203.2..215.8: 136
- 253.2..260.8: 101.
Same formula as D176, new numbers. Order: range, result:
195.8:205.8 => 116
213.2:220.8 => 110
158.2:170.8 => 113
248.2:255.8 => 98.3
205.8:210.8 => 134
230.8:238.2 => 109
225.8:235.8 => 106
